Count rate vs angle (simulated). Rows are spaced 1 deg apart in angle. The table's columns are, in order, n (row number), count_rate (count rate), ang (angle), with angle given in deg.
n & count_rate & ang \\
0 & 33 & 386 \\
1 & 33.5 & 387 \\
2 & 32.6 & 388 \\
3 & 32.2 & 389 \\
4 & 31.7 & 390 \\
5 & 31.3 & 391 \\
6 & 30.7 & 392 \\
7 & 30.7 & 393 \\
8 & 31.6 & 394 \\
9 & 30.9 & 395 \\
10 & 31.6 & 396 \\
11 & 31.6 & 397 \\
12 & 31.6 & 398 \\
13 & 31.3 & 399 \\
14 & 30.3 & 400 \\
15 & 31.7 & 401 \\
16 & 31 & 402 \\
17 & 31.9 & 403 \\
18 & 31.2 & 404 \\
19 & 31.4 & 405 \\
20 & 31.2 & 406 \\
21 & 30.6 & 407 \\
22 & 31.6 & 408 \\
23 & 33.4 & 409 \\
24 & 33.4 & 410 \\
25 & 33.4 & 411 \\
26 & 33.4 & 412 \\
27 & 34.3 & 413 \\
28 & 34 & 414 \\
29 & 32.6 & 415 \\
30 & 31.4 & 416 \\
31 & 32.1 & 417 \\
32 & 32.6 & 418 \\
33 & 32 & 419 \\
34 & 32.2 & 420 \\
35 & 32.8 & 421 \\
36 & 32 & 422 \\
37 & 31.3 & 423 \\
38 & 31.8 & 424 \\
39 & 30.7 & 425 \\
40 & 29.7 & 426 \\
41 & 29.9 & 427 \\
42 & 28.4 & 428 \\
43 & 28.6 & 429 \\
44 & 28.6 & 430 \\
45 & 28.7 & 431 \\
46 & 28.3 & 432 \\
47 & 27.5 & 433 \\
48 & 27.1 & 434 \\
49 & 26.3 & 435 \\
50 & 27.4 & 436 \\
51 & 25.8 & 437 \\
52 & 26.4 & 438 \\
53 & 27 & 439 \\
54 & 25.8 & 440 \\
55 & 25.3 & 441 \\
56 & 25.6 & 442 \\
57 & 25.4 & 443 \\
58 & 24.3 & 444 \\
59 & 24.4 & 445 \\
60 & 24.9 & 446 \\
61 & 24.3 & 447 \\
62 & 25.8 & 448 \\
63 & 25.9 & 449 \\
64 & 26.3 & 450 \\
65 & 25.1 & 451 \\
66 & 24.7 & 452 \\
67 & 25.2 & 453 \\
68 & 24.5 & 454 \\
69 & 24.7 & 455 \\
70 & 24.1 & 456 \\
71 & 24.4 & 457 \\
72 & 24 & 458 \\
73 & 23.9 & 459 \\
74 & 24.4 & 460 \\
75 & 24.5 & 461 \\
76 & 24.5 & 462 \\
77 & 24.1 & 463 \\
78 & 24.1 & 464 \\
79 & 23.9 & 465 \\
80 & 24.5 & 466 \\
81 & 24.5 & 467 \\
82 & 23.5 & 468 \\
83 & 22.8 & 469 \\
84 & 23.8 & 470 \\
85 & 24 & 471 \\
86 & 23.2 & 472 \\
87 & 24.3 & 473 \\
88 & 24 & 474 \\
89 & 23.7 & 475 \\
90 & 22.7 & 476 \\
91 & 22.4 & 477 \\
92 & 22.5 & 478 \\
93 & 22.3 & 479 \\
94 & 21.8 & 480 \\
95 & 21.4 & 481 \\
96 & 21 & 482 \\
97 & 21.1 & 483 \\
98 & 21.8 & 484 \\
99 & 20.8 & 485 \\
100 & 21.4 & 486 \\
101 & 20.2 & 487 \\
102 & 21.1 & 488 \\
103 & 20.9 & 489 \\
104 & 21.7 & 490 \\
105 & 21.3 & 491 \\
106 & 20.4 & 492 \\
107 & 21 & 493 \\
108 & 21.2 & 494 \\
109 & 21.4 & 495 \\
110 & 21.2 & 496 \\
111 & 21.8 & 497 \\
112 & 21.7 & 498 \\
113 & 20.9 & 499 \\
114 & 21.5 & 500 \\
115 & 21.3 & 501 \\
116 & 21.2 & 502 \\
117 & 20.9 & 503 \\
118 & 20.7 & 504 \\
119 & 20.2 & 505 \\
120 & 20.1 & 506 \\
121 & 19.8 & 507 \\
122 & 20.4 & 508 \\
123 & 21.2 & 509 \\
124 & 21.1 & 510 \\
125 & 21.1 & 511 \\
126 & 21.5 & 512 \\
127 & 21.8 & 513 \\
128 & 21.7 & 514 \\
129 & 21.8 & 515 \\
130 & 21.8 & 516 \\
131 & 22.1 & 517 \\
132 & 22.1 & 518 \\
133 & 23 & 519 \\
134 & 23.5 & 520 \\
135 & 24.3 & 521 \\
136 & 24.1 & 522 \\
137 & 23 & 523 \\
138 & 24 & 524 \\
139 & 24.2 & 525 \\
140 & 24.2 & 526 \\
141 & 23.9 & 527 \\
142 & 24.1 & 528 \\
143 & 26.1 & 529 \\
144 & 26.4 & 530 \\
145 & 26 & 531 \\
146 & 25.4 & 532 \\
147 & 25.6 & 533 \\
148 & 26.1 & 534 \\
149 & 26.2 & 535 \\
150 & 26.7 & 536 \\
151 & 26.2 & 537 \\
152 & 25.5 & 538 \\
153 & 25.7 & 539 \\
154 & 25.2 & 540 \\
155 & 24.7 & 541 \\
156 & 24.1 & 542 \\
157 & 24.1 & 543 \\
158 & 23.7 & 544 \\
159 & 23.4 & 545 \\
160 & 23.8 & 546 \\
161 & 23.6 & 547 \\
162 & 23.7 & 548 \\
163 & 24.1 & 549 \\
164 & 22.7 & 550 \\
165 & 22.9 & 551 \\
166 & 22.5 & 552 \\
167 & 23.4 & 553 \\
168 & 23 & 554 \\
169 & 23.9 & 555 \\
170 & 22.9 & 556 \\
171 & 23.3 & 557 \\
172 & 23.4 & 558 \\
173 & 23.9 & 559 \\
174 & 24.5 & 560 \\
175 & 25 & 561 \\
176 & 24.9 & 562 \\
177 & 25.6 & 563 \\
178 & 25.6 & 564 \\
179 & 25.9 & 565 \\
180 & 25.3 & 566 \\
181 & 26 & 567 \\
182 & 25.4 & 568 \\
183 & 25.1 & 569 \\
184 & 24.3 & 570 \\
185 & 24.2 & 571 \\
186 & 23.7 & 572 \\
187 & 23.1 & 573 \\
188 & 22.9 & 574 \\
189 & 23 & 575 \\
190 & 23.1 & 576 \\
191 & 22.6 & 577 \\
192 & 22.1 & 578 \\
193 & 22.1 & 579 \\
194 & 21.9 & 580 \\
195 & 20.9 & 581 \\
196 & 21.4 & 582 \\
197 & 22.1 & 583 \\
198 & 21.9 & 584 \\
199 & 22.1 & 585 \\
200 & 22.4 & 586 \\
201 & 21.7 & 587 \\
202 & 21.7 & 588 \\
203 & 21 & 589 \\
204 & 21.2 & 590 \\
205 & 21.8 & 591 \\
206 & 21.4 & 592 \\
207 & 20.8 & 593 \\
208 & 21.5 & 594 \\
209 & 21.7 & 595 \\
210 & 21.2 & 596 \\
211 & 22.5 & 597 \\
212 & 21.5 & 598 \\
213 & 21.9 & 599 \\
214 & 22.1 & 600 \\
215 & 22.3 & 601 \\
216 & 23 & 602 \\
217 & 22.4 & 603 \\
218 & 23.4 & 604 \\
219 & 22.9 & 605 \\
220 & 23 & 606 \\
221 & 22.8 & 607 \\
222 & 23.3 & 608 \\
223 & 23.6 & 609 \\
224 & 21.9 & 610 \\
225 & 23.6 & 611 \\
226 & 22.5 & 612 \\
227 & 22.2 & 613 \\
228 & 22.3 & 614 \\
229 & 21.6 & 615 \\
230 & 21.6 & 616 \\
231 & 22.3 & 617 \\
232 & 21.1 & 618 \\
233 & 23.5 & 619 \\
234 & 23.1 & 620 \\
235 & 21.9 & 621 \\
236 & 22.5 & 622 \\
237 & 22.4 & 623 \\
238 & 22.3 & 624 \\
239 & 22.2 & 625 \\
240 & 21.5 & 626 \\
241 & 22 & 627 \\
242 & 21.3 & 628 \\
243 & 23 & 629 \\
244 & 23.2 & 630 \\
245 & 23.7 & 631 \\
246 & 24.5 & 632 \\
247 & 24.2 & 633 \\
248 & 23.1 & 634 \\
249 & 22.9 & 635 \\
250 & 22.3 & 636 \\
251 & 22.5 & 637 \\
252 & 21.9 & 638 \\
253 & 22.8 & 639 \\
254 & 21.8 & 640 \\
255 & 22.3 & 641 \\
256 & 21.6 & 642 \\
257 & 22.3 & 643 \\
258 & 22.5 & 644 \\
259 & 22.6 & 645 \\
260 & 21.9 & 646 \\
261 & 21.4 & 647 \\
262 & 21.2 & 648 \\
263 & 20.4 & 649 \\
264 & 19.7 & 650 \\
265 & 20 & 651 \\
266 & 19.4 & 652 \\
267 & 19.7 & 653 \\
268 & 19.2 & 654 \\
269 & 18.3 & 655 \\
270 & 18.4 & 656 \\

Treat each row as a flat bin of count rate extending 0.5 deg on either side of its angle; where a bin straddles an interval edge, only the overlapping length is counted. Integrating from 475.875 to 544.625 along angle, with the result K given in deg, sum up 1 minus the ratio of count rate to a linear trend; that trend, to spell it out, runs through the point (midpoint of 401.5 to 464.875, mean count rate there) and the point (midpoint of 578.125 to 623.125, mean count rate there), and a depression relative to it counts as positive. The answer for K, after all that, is 7.40 deg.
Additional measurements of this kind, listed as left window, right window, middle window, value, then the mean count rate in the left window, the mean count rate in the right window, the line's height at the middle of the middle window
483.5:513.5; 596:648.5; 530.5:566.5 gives -4.83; 21.1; 22.5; 21.6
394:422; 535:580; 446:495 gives 9.47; 32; 24.1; 28.7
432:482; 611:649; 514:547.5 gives -1.03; 24.6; 22.4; 23.6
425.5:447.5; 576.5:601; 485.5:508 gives 3.46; 26.8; 21.7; 24.8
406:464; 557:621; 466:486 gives 2.97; 28.1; 22.8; 26.7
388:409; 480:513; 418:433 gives -0.93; 31.4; 21.1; 28.5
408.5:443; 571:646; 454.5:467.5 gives 1.91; 29.9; 22.3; 28.5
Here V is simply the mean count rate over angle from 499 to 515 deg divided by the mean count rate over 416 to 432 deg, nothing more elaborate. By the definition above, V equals 0.7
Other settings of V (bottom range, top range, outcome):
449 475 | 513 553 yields 0.99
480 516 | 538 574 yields 1.15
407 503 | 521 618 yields 0.91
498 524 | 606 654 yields 1.02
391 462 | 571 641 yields 0.77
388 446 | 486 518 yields 0.70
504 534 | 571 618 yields 0.97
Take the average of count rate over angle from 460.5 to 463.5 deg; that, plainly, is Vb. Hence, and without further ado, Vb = 24.4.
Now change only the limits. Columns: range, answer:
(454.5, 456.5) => 24.4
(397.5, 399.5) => 31.5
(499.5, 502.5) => 21.3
